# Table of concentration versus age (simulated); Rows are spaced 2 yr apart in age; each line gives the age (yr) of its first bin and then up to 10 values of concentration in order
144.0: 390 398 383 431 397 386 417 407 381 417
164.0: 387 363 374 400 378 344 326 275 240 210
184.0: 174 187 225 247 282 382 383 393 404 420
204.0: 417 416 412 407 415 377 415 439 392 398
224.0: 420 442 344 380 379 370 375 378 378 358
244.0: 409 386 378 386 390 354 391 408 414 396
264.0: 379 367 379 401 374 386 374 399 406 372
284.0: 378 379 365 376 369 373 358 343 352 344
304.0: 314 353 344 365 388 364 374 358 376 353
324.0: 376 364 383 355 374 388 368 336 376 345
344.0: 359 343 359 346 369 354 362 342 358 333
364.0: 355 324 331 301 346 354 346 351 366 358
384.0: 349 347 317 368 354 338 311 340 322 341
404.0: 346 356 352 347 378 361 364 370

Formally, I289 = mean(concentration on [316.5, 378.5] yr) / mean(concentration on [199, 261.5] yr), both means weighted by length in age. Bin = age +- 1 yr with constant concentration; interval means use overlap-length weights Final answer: 0.9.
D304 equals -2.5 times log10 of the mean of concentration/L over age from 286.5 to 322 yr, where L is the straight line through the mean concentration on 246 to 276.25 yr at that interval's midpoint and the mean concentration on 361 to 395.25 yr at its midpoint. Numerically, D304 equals 0.03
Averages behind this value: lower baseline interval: 385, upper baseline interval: 343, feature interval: 360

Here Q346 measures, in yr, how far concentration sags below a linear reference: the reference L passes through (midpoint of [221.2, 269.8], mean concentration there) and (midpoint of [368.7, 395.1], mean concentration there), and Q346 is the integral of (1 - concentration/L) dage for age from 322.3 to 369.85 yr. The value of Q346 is 0.1 yr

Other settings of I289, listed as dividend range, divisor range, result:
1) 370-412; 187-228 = 0.90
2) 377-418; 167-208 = 1.07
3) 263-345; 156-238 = 1.02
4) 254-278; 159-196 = 1.24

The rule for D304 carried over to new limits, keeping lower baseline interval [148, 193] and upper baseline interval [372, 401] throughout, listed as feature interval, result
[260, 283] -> -0.147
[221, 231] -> -0.186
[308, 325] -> -0.085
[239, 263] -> -0.155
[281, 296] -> -0.104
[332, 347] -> -0.058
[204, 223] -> -0.220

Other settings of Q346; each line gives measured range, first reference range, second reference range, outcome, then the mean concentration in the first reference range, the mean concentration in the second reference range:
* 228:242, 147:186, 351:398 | -1.1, 348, 345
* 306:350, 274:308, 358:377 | -1.3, 366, 339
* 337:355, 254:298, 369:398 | 0.1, 381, 343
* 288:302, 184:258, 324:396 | 0.0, 374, 352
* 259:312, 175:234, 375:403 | -3.6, 352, 343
